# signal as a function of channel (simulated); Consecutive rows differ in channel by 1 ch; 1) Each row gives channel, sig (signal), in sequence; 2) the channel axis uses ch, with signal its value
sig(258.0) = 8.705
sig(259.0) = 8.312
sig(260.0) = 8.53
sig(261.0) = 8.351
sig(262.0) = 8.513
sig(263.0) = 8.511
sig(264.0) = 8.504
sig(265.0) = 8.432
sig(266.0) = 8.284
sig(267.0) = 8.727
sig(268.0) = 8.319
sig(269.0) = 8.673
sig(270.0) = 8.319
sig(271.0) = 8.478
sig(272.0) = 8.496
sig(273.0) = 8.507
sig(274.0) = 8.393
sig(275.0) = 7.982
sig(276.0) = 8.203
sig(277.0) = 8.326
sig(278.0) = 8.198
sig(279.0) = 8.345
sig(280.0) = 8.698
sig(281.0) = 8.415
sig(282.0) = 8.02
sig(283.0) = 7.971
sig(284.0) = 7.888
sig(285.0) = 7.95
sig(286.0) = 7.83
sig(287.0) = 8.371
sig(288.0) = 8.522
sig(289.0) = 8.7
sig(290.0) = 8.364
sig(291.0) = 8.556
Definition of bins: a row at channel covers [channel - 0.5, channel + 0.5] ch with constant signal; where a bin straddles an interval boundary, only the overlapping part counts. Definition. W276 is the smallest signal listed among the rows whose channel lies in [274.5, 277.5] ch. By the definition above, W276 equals 7.982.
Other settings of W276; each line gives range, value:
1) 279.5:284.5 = 7.888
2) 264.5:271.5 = 8.284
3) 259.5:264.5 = 8.351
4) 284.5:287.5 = 7.83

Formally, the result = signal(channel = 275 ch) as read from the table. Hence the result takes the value 7.982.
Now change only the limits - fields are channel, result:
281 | 8.415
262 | 8.513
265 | 8.432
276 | 8.203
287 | 8.371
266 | 8.284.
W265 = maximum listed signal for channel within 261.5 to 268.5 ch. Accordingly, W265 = 8.727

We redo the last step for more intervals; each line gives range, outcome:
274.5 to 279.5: 8.345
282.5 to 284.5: 7.971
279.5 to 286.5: 8.698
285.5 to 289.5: 8.7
